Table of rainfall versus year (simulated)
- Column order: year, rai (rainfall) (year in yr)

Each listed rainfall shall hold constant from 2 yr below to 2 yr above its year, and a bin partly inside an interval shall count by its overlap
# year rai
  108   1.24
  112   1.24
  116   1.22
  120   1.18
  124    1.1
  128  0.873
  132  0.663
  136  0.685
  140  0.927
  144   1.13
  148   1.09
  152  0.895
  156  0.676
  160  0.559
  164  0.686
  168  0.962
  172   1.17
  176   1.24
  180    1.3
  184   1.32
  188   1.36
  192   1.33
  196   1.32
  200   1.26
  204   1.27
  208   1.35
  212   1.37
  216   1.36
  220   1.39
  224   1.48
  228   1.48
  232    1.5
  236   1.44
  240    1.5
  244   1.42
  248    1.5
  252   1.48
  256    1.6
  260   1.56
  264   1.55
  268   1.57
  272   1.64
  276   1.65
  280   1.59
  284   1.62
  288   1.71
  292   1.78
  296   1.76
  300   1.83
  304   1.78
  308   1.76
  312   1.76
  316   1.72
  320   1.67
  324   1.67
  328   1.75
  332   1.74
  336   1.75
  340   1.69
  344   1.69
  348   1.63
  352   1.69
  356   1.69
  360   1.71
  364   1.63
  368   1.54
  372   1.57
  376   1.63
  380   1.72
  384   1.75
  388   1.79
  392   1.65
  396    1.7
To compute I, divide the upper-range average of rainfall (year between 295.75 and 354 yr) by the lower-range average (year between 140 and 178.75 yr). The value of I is 1.83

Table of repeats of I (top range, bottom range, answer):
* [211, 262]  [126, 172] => 1.74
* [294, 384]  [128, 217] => 1.57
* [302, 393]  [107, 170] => 1.80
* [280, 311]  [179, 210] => 1.32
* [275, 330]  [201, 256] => 1.20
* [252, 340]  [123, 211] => 1.59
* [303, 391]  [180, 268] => 1.19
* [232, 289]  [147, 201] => 1.44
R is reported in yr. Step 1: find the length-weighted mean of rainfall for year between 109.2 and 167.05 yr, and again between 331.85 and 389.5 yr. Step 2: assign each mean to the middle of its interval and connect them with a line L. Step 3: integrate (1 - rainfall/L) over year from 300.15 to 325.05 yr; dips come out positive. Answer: -3.64 yr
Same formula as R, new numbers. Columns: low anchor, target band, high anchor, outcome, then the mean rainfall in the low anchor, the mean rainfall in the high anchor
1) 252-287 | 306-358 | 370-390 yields -1.9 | 1.59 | 1.69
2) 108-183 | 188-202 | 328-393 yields -2.0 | 0.989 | 1.68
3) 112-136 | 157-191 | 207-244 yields 4.2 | 1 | 1.43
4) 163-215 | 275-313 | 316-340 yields -3.0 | 1.24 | 1.71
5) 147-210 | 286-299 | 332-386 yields -2.6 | 1.11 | 1.67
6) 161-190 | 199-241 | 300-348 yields -3.0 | 1.13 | 1.73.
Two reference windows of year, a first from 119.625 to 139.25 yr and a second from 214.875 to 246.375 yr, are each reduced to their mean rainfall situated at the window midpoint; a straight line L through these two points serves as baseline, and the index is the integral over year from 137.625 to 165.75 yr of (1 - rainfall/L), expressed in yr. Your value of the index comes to 4.0 yr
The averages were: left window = 0.879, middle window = 0.851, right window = 1.45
